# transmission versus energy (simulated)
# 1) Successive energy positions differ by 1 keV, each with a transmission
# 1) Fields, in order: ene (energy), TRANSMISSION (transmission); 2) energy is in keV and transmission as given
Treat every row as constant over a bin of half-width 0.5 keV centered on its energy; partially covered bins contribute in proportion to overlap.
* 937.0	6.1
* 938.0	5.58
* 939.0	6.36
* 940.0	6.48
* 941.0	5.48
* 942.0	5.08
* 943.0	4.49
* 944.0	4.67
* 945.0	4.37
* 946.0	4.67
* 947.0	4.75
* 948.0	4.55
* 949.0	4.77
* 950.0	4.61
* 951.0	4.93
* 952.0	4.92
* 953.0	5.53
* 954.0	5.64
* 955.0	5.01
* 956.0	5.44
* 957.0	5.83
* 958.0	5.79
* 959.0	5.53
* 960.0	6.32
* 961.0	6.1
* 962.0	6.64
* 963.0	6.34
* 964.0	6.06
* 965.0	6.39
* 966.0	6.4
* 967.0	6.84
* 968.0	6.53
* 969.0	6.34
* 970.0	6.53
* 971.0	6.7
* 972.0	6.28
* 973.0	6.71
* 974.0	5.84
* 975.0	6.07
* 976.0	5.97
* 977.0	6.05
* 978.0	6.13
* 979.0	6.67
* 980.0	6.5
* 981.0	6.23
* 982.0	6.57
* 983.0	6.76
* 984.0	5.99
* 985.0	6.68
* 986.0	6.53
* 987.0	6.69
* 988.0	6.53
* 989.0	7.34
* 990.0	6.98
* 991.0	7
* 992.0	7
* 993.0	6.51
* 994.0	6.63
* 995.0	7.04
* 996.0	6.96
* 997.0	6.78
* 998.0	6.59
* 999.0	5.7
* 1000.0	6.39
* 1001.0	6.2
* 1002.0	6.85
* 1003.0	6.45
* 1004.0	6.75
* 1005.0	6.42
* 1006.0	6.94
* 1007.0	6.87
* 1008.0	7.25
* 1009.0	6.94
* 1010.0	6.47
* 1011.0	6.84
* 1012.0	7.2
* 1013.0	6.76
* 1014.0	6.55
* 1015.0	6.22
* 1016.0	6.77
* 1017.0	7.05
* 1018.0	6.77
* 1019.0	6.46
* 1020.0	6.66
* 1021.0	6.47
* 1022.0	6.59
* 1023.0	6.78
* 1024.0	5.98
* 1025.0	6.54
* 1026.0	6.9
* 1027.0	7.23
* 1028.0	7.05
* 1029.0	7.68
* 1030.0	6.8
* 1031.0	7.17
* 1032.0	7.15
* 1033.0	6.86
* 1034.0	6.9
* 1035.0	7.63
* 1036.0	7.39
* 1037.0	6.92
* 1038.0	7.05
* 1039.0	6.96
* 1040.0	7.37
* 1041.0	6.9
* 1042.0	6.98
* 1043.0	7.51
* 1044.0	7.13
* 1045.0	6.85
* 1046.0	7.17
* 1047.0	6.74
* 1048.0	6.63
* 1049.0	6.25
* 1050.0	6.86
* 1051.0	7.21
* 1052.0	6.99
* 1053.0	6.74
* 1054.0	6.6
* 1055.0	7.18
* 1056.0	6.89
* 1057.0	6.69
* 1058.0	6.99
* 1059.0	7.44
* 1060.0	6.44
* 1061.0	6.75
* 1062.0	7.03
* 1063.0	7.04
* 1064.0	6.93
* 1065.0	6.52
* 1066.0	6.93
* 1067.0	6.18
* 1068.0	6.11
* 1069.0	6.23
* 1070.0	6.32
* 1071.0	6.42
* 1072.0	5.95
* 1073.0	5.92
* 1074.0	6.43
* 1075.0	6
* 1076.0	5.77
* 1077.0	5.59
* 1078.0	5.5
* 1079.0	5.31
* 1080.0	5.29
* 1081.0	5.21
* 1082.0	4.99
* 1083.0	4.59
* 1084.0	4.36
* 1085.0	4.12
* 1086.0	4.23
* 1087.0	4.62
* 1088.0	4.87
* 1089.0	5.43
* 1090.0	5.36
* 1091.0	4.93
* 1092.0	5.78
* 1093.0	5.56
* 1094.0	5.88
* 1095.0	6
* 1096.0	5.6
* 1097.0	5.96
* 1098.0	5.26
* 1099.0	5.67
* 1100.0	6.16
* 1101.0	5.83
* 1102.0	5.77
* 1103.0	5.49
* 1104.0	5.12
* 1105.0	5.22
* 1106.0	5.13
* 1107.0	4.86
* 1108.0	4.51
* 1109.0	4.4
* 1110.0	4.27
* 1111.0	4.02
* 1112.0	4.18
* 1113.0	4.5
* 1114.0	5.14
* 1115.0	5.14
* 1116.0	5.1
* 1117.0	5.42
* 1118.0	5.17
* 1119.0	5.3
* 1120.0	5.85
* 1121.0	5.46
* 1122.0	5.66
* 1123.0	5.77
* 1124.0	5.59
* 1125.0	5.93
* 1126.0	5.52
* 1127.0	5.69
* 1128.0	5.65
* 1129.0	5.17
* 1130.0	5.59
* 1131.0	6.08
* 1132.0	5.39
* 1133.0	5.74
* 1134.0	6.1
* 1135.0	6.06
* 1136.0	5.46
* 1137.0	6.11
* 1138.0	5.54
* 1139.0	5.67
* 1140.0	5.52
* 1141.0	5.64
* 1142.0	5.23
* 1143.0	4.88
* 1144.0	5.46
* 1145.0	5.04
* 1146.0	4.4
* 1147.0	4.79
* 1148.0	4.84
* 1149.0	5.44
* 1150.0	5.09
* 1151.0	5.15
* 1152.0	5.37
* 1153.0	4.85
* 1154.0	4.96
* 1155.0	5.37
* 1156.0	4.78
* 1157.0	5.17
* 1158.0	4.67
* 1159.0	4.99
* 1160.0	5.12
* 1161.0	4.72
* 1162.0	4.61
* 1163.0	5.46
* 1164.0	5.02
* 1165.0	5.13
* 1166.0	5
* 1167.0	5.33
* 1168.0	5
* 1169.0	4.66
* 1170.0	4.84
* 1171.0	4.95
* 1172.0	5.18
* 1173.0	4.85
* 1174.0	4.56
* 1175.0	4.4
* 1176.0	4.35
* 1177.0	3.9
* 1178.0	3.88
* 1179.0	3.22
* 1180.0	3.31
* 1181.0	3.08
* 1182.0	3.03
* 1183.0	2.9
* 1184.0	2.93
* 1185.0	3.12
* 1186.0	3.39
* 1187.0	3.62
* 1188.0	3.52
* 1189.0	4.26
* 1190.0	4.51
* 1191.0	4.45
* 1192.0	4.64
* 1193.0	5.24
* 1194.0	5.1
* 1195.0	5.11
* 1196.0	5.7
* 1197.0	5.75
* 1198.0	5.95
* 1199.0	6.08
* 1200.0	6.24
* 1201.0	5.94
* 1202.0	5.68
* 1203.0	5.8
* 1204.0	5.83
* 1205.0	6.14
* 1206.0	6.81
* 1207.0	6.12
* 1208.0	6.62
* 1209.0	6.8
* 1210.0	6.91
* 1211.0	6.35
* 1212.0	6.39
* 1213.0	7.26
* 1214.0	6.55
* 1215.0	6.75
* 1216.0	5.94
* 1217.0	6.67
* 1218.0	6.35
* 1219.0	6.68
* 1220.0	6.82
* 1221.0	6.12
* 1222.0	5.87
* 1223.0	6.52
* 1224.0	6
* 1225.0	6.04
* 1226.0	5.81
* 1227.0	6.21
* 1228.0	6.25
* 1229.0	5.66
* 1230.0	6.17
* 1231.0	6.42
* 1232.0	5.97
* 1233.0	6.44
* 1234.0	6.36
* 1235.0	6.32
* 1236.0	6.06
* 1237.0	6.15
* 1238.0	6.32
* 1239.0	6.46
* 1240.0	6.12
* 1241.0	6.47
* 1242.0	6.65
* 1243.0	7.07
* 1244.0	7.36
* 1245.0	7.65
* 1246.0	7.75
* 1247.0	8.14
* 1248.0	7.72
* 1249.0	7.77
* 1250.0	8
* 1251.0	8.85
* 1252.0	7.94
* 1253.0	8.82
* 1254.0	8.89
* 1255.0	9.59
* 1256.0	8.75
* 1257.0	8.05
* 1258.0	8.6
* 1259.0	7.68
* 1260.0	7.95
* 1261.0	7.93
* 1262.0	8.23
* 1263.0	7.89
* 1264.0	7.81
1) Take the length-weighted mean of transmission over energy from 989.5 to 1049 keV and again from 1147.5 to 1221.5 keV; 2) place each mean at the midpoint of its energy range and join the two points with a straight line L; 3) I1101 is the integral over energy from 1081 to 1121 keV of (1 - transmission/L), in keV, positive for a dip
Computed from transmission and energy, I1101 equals 5.8 keV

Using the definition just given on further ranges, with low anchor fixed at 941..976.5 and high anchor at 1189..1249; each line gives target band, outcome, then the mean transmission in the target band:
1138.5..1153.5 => 2.30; 5.16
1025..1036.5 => -2.56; 7.13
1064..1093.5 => 1.89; 5.56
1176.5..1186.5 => 4.69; 3.28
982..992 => -1.73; 6.73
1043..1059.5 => -2.91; 6.92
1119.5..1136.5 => 1.02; 5.69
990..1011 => -3.39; 6.7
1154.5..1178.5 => 5.11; 4.83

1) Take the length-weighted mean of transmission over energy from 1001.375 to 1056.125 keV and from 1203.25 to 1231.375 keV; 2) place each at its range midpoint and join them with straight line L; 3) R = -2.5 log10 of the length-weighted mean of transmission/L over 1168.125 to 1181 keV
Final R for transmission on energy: 0.44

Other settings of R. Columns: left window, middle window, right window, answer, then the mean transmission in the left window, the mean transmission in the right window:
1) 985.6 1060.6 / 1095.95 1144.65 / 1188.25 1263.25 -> 0.24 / 6.84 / 6.63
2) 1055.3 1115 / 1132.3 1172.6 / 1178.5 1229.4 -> 0.07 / 5.62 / 5.45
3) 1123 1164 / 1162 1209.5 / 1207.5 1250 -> 0.23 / 5.32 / 6.59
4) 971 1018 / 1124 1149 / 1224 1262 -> 0.26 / 6.6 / 7.2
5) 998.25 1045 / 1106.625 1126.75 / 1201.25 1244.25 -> 0.28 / 6.83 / 6.35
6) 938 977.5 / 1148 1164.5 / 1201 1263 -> 0.29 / 5.72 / 6.91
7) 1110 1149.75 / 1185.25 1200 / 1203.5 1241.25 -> 0.24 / 5.35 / 6.33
